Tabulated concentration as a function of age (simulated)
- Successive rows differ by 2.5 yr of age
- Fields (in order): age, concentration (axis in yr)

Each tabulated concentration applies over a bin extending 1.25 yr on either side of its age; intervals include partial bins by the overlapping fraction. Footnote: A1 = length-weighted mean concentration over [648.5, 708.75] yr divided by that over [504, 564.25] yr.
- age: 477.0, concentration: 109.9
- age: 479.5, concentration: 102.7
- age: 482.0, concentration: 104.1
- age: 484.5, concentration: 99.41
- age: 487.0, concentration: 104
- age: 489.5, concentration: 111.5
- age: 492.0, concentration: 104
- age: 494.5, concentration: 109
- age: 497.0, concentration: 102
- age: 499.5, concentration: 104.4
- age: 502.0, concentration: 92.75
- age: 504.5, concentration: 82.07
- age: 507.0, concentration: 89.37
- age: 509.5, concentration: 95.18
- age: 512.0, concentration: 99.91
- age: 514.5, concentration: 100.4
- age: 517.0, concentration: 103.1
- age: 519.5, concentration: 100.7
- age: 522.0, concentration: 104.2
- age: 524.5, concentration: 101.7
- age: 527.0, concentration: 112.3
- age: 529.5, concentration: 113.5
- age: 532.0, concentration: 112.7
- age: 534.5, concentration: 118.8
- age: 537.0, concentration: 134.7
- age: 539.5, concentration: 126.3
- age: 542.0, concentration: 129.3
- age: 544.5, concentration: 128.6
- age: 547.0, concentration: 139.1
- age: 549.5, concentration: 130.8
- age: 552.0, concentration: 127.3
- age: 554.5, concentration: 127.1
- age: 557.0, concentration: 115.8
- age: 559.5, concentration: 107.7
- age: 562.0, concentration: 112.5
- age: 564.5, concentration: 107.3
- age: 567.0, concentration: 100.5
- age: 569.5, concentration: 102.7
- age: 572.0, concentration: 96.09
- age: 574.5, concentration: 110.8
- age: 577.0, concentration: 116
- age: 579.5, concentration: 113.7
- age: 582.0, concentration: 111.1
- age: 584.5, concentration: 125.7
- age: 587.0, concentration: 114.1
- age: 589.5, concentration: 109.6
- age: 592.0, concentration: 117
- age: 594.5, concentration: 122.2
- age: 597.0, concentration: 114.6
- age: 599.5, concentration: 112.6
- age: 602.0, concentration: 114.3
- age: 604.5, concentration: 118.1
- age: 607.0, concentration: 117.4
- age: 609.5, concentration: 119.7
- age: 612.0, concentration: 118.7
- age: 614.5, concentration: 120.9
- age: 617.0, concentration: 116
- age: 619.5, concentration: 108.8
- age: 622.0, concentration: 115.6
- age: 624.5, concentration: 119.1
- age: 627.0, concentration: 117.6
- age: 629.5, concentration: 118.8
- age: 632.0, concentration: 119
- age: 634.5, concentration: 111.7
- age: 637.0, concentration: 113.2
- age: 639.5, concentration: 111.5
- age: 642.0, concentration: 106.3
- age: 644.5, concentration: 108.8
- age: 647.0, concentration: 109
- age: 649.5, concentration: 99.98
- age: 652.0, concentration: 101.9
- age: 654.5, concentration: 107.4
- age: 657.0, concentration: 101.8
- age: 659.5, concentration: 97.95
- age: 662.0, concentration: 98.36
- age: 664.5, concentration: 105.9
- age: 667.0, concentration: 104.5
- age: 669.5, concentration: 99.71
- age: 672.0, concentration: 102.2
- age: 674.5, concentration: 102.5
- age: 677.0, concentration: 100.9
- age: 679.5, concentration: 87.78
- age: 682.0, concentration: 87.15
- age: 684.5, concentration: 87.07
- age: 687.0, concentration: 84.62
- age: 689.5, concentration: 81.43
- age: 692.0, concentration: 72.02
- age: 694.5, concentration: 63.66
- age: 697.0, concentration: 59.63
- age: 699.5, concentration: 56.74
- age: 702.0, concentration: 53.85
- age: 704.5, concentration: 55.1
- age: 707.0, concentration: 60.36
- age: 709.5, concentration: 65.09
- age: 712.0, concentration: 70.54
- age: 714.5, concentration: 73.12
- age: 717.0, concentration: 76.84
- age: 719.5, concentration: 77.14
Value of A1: 0.76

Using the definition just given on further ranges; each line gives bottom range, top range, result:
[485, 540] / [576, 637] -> 1.11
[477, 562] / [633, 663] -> 0.96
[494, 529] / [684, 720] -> 0.69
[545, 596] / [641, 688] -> 0.86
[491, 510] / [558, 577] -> 1.09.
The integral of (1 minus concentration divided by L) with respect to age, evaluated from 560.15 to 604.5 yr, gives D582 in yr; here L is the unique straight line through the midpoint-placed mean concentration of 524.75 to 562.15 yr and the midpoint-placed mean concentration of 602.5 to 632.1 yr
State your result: 2.8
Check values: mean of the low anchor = 122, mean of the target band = 112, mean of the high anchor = 117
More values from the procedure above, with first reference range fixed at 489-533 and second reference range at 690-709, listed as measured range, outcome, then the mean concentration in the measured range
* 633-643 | -4.9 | 111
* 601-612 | -4.9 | 118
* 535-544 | -3.1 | 129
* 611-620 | -4.2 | 117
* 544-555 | -4.4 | 131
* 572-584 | -3.4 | 112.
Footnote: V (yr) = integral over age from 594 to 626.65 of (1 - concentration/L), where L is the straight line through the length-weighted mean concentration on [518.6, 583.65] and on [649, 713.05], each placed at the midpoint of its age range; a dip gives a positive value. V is -4.9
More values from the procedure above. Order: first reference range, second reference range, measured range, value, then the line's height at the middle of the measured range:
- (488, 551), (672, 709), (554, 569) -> -1.3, 102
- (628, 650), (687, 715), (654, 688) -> -3.9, 87.6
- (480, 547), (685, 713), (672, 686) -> -4.5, 70.7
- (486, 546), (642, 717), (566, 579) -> -0.7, 100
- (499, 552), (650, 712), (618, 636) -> -4.2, 93.9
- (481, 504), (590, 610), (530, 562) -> -4.2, 110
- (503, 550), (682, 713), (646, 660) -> -4.2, 79.5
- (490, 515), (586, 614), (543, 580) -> -2.3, 109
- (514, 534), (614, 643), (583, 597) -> -0.7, 112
